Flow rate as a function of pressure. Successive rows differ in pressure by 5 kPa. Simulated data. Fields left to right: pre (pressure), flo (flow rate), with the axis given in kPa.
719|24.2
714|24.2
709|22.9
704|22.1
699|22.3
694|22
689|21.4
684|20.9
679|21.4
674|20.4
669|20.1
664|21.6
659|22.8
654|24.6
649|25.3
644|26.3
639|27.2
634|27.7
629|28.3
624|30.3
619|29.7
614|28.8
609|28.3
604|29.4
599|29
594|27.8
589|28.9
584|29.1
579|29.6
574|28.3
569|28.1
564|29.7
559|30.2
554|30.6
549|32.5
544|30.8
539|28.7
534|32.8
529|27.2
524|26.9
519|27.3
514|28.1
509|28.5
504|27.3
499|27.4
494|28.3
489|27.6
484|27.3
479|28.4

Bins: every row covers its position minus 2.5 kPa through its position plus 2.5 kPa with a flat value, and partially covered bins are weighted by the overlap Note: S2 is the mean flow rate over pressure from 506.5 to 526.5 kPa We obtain 27.7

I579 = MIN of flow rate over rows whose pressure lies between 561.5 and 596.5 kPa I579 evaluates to 27.8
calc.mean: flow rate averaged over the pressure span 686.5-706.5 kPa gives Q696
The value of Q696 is 21.9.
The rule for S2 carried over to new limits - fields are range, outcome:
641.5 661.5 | 24.8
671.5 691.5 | 21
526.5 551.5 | 30.4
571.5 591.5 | 29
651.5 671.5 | 22.3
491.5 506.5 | 27.7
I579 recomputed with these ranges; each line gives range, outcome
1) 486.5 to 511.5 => 27.3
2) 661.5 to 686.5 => 20.1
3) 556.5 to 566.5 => 29.7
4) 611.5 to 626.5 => 28.8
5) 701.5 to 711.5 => 22.1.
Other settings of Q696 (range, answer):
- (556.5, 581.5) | 29.2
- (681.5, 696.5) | 21.4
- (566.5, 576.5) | 28.2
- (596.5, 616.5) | 28.9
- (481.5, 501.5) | 27.6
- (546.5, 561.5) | 31.1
